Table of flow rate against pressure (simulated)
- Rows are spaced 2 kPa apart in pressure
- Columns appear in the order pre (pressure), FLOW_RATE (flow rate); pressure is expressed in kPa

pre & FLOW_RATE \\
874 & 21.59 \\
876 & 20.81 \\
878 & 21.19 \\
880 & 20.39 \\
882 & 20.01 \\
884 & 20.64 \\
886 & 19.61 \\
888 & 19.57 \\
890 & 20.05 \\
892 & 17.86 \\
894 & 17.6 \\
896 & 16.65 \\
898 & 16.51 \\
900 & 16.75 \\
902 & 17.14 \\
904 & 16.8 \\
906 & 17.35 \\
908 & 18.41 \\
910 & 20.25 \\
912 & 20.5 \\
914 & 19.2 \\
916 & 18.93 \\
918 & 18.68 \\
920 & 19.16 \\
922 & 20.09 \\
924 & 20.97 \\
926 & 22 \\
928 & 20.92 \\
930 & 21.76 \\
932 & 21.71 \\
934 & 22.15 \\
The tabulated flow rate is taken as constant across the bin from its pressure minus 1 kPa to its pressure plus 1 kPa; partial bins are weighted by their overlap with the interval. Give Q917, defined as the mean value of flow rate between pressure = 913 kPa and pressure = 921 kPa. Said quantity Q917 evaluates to 19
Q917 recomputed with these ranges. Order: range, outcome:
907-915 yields 19.6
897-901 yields 16.6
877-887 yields 20.4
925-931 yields 21.6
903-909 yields 17.5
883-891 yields 20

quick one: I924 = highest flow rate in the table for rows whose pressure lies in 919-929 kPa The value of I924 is 22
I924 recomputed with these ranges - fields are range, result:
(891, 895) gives 17.86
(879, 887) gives 20.64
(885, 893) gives 20.05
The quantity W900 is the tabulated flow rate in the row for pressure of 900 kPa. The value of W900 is 16.75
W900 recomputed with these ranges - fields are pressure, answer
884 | 20.64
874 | 21.59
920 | 19.16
